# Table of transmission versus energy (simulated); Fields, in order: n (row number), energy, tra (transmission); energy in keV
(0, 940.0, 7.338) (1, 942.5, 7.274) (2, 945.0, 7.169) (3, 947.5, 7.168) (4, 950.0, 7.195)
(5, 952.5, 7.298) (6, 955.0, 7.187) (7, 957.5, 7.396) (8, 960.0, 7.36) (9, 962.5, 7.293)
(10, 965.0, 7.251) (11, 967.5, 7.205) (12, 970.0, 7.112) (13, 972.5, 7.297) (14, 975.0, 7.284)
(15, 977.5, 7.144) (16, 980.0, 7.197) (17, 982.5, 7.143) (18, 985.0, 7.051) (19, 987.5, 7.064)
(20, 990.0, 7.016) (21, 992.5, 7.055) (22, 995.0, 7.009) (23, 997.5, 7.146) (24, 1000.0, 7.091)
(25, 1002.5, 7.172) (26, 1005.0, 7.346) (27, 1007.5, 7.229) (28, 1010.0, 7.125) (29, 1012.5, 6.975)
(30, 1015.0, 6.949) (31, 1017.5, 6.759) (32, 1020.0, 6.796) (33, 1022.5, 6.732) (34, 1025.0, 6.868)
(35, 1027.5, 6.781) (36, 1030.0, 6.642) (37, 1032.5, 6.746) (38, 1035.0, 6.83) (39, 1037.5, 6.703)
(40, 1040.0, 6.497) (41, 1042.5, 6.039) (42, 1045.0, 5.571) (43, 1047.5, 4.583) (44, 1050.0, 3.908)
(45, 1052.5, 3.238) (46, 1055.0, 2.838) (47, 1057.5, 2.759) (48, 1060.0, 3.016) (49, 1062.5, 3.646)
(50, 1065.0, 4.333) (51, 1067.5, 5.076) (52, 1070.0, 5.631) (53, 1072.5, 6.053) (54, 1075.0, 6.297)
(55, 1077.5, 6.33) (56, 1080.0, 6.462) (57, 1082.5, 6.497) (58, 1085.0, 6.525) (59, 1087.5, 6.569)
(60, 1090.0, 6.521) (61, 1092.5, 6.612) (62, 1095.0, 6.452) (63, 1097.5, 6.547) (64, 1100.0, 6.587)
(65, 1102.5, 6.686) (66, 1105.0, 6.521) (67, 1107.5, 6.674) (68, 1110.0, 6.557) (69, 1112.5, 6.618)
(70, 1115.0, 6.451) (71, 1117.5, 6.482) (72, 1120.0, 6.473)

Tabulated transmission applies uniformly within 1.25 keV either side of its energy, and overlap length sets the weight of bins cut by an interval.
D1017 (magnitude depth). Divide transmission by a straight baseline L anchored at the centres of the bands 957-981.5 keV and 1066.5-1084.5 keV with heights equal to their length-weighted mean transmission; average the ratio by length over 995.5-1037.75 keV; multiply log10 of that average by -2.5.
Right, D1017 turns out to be -0.03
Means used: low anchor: 7.25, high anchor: 6.08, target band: 6.94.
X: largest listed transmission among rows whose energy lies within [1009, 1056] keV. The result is 7.125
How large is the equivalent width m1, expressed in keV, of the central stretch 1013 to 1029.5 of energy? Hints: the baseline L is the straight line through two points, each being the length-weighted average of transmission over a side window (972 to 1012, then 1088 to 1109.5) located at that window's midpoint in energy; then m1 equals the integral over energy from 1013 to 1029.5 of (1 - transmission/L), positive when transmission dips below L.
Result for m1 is 0.4 keV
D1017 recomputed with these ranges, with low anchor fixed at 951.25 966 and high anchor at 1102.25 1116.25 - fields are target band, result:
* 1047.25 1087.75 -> 0.35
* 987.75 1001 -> 0.01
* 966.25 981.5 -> 0.00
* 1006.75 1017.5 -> 0.00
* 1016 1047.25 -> 0.07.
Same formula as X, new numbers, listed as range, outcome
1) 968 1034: 7.346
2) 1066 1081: 6.462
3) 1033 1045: 6.83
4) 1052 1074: 6.053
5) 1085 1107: 6.686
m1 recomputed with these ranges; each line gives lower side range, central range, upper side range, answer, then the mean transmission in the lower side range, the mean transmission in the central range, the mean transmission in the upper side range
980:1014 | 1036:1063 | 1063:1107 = 8.6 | 7.11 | 4.48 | 6.18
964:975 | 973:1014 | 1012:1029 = -0.5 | 7.22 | 7.13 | 6.83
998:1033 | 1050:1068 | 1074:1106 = 8.5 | 6.95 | 3.52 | 6.51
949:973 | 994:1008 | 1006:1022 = -0.3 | 7.26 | 7.16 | 6.97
